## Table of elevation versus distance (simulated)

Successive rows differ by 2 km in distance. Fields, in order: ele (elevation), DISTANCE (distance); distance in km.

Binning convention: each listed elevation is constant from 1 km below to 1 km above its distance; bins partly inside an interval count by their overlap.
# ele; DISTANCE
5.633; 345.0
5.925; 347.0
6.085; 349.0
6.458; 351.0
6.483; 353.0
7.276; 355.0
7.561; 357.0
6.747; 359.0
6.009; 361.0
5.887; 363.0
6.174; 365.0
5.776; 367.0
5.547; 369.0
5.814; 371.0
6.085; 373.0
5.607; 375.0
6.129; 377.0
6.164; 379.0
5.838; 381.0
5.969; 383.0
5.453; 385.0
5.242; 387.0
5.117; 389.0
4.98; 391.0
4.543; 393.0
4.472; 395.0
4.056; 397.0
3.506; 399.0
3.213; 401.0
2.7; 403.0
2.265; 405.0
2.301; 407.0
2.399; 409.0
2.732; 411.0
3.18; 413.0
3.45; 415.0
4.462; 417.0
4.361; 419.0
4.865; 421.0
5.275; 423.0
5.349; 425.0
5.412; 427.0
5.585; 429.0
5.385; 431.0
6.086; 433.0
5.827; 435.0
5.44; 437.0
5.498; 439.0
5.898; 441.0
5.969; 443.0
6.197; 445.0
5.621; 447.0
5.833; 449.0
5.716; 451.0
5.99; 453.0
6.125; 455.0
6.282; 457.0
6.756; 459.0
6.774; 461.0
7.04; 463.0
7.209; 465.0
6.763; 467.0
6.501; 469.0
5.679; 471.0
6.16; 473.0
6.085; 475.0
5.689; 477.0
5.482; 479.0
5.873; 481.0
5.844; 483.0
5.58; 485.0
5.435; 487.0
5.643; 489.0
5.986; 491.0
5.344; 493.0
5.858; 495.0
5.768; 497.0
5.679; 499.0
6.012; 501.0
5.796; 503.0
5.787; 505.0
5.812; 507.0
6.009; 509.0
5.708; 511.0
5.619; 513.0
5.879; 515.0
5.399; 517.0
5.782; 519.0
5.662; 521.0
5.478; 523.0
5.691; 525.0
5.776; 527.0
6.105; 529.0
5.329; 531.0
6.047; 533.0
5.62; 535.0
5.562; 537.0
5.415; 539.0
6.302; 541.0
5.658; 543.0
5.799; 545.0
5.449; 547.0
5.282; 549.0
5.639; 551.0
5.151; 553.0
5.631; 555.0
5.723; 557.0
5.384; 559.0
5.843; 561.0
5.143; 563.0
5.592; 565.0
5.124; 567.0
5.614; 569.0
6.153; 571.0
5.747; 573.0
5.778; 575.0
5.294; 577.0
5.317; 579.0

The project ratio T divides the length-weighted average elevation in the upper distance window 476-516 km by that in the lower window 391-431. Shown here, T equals 1.4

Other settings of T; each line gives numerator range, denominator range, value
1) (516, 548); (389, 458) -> 1.20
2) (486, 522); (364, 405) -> 1.14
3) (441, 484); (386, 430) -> 1.52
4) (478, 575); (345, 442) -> 1.10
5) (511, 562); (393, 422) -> 1.63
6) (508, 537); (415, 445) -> 1.07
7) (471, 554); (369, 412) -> 1.26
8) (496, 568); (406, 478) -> 1.04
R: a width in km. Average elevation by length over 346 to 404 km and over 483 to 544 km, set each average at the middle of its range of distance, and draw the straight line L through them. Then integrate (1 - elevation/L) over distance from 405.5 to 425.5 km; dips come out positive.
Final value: 6.6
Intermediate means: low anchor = 5.55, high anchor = 5.73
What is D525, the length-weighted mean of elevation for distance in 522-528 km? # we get 5.65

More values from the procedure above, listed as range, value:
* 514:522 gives 5.68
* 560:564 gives 5.49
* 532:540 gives 5.66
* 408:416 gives 2.94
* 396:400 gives 3.78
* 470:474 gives 5.92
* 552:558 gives 5.5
